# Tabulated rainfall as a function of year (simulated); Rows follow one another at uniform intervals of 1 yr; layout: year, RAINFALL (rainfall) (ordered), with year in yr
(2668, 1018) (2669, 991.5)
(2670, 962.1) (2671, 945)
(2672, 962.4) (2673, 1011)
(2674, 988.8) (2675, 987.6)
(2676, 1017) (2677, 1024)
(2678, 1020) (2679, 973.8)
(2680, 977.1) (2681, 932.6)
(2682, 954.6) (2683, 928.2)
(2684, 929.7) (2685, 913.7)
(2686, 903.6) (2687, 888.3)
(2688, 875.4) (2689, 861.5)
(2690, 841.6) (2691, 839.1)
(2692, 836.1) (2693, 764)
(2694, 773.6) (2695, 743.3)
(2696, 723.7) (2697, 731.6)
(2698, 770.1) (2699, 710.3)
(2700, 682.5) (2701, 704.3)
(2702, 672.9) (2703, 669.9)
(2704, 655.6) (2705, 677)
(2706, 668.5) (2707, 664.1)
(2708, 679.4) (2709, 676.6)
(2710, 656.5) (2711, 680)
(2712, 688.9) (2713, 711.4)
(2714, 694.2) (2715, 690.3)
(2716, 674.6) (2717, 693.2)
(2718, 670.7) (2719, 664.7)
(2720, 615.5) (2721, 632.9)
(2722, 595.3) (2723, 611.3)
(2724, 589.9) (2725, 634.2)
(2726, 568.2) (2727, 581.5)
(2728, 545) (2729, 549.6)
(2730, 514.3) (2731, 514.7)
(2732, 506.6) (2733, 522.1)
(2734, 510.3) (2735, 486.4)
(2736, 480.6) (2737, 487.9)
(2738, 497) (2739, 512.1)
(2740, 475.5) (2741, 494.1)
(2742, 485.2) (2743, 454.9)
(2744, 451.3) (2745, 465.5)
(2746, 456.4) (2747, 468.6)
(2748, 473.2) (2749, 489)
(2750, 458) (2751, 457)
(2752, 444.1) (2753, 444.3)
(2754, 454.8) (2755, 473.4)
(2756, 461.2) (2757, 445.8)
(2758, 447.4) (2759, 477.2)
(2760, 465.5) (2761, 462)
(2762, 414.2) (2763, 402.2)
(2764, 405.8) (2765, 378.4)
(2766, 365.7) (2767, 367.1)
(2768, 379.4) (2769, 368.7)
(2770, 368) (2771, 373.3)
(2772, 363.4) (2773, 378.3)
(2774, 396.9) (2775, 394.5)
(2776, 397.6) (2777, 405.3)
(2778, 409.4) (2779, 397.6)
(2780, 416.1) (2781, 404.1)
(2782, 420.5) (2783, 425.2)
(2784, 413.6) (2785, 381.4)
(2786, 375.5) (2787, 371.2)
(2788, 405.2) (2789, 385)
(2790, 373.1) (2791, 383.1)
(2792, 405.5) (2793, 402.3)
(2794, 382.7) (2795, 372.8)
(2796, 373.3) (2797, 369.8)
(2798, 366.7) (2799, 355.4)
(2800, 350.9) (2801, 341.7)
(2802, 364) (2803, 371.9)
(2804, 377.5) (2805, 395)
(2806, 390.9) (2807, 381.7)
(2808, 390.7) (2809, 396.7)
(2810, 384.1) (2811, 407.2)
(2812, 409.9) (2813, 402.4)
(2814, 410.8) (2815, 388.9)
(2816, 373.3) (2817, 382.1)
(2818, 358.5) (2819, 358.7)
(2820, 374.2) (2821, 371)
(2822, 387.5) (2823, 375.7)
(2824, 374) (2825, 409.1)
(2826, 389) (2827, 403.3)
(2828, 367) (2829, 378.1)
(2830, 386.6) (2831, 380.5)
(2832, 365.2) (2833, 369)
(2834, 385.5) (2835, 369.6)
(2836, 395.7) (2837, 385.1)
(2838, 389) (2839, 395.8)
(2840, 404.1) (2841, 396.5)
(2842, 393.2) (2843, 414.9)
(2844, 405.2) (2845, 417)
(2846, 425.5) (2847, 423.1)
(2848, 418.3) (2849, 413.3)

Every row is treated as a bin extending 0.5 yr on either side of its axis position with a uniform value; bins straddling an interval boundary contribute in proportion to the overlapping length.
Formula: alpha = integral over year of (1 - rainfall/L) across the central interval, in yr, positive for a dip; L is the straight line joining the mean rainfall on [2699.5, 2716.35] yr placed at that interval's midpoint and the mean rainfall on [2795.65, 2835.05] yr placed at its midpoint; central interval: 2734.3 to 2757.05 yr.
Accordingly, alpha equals 4.1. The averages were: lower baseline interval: 679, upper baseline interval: 380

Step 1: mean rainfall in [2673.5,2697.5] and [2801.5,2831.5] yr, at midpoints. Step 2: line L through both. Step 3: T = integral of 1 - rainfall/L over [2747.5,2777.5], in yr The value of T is 8.8 yr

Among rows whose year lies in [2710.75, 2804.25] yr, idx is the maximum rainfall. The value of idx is 711.4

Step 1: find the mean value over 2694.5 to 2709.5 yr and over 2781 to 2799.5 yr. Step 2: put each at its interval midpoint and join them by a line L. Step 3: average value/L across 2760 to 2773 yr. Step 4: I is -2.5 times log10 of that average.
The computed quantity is 0.20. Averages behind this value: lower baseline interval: 695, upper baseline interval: 387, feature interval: 390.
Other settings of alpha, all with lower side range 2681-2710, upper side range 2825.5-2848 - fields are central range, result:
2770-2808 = 9.9 yr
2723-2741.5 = 4.1 yr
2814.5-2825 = 1.5 yr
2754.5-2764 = 2.5 yr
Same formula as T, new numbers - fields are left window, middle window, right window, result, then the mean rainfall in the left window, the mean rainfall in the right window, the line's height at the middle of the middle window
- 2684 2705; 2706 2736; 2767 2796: 2.2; 779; 390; 661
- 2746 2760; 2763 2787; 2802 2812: 2.3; 461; 388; 431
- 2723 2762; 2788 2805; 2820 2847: 2.2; 493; 390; 432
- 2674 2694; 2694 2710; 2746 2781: 2.2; 917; 421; 805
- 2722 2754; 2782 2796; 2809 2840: 1.4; 505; 385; 434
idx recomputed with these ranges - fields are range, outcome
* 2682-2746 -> 954.6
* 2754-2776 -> 477.2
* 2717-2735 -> 693.2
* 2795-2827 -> 410.8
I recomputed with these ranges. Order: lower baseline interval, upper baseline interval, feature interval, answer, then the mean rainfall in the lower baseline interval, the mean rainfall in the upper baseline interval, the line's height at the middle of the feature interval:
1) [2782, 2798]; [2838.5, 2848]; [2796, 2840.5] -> 0.05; 388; 409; 399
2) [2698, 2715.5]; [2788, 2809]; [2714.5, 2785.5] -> 0.13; 684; 378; 540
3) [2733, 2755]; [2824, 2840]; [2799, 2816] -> 0.07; 475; 385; 410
